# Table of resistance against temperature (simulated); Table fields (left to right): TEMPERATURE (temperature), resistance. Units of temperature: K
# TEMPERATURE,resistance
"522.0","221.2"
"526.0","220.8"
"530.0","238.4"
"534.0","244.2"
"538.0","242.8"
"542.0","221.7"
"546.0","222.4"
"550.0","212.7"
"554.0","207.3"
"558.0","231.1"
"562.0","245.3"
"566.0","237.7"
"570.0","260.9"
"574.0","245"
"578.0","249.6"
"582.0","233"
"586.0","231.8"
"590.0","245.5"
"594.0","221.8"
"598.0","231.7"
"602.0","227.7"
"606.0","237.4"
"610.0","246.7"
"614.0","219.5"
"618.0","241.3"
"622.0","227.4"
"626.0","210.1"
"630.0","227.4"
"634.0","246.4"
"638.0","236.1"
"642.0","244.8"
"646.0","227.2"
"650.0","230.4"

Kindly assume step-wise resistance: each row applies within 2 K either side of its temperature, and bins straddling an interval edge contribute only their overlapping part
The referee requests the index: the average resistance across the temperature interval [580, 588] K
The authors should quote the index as 232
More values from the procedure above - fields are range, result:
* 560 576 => 247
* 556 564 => 238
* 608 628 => 229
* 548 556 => 210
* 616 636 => 231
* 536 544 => 232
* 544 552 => 218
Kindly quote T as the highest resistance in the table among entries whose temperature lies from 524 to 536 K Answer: 244.2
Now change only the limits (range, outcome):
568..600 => 260.9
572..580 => 249.6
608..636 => 246.7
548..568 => 245.3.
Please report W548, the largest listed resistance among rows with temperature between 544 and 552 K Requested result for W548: 222.4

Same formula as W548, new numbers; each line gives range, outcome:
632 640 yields 246.4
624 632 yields 227.4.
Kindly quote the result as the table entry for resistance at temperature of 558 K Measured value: 231.1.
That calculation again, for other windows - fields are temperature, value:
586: 231.8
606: 237.4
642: 244.8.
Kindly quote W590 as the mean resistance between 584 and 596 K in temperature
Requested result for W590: 233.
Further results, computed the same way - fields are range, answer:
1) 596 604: 230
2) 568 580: 252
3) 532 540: 244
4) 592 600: 227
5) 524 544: 234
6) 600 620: 235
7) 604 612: 242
